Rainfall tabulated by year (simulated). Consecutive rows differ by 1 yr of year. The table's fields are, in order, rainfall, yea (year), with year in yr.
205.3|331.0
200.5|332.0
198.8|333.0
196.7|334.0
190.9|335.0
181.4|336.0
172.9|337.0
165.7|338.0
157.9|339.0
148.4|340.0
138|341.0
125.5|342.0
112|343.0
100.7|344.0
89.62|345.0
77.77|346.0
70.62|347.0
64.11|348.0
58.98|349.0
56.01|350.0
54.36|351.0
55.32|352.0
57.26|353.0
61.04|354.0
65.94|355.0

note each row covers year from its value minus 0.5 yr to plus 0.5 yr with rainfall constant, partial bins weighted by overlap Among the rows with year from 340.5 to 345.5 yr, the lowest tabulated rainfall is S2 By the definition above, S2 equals 89.62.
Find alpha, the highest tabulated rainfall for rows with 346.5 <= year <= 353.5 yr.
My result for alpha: 70.62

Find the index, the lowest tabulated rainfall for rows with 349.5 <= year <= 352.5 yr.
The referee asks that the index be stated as 54.36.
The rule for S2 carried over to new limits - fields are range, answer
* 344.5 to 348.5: 64.11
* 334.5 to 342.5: 125.5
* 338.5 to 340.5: 148.4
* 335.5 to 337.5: 172.9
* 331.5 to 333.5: 198.8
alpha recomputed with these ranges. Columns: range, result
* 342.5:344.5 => 112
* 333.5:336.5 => 196.7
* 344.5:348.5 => 89.62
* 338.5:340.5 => 157.9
